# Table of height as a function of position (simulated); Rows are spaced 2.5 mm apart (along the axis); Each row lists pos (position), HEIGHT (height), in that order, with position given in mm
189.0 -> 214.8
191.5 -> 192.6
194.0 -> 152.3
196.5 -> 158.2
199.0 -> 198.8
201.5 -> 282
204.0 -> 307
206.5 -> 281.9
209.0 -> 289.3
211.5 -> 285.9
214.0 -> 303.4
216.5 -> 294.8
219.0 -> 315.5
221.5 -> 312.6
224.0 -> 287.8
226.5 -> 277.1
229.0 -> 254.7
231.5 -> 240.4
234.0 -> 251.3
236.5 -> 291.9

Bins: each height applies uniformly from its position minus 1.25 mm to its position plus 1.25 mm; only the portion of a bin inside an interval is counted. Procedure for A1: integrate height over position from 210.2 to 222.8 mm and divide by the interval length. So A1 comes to 302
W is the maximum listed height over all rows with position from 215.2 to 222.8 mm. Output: 315.5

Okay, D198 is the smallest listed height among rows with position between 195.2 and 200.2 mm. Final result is 158.2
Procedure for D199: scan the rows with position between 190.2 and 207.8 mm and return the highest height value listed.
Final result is 307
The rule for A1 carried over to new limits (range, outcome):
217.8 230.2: 290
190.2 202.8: 197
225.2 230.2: 266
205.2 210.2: 286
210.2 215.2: 295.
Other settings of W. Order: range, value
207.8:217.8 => 303.4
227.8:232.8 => 254.7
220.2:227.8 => 312.6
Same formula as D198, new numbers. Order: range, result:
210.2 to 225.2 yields 285.9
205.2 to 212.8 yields 281.9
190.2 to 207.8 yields 152.3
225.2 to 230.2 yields 254.7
